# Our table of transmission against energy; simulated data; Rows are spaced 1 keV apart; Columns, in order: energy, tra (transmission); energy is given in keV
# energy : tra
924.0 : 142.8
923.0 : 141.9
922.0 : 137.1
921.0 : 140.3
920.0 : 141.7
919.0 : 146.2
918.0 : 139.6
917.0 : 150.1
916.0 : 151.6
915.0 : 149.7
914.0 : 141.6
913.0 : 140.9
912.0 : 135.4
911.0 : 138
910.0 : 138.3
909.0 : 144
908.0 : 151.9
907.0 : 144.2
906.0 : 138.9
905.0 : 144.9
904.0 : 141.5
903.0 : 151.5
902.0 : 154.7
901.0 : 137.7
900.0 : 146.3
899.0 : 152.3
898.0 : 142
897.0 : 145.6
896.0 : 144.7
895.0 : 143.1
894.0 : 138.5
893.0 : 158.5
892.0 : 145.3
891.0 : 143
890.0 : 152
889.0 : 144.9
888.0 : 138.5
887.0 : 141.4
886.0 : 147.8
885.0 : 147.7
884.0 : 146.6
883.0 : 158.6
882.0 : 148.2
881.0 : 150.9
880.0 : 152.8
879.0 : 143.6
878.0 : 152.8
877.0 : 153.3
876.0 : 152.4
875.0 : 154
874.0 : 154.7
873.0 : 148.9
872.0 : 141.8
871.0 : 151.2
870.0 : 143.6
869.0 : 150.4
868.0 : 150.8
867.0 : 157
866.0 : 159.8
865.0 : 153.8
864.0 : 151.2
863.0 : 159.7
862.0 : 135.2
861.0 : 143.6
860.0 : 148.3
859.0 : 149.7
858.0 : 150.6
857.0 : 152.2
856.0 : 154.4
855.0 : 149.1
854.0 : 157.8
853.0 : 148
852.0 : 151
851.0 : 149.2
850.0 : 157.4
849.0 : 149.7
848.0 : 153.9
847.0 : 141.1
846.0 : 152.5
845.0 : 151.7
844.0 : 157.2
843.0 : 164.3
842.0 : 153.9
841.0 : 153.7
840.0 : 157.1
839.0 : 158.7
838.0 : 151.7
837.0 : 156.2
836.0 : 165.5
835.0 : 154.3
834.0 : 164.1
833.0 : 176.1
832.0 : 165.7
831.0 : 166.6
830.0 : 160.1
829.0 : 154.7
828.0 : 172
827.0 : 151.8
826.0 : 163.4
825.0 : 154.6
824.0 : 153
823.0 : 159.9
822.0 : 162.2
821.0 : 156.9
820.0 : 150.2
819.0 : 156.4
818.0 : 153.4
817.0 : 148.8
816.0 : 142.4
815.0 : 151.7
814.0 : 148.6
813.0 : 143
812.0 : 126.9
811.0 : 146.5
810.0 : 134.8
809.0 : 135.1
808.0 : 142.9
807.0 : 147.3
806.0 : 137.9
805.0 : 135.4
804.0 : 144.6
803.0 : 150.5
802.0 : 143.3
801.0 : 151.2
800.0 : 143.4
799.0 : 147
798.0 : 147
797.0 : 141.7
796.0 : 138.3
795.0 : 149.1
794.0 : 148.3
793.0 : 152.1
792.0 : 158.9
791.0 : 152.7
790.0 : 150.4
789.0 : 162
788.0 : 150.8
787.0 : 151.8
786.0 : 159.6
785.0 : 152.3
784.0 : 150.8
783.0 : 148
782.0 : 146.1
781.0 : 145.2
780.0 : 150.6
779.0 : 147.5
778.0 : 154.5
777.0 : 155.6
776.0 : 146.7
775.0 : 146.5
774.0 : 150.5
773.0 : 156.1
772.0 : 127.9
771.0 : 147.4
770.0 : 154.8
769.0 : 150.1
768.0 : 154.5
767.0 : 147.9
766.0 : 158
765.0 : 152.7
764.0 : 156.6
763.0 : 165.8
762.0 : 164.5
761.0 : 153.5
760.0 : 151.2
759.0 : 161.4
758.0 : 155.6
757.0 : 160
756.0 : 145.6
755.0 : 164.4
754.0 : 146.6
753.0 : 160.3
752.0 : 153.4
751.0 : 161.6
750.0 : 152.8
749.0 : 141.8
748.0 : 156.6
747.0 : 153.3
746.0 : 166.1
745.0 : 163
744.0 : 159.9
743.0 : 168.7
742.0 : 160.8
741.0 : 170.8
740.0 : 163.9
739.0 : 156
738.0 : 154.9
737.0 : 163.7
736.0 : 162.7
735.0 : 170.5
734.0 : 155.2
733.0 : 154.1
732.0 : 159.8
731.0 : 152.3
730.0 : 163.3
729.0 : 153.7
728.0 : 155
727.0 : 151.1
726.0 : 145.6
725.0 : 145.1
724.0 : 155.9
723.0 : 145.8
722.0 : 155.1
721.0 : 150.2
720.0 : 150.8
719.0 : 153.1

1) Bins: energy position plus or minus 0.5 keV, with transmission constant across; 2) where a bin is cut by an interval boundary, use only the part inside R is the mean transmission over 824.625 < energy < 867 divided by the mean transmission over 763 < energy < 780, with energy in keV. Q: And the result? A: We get 1.03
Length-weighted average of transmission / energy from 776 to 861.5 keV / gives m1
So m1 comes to 152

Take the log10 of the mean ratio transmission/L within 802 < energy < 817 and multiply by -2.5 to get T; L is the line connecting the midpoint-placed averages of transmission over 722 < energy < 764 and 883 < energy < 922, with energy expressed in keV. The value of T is 0.072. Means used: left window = 157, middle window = 142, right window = 145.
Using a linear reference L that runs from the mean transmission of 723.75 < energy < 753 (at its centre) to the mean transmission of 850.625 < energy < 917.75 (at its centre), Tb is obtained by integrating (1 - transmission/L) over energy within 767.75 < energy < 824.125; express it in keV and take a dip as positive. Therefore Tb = 2.00 keV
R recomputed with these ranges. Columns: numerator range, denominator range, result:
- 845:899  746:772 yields 0.97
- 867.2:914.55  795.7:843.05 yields 0.97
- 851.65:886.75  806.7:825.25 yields 1.02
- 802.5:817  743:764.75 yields 0.91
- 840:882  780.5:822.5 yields 1.02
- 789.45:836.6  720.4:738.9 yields 0.97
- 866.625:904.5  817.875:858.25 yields 0.95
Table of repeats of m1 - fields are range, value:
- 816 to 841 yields 158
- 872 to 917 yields 147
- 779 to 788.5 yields 150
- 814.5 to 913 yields 151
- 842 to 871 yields 152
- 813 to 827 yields 153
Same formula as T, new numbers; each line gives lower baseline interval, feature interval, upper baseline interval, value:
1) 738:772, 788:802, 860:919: 0.03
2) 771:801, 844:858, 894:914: -0.04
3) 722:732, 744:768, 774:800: -0.03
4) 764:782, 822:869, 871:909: -0.05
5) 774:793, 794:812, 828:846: 0.08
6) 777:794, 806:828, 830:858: 0.04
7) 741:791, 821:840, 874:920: -0.07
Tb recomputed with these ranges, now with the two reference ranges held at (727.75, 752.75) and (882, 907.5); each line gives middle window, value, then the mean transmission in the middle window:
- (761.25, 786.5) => 0.7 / 152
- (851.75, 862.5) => 0.0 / 149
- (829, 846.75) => -1.0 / 159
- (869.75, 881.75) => -0.2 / 150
